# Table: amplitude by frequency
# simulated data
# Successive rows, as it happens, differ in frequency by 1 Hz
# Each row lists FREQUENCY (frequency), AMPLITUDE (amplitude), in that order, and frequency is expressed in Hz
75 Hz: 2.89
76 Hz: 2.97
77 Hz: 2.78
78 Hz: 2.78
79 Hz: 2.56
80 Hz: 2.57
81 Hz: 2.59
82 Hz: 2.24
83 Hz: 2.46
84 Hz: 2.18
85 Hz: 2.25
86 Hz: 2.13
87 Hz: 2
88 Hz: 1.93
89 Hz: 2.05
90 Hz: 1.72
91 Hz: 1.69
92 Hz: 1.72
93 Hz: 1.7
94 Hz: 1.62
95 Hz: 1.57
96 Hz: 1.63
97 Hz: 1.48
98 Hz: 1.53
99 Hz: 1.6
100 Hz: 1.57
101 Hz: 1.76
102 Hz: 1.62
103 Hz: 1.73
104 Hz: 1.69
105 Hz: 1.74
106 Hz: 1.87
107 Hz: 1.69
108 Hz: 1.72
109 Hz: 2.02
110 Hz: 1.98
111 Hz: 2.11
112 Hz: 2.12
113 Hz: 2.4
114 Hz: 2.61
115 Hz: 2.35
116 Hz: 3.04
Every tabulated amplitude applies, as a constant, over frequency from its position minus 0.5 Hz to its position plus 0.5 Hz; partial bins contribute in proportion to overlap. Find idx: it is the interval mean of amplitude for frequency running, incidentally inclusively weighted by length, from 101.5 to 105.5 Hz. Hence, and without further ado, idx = 1.7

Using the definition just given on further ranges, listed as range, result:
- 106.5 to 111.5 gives 1.9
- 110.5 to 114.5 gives 2.31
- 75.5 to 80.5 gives 2.73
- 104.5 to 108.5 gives 1.76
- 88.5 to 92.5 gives 1.79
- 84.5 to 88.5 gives 2.08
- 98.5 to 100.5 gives 1.58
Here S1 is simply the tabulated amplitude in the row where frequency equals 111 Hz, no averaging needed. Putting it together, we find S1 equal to 2.11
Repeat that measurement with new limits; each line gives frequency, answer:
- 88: 1.93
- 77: 2.78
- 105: 1.74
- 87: 2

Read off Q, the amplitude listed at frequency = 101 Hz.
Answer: 1.76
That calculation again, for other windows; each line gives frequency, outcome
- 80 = 2.57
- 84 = 2.18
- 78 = 2.78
